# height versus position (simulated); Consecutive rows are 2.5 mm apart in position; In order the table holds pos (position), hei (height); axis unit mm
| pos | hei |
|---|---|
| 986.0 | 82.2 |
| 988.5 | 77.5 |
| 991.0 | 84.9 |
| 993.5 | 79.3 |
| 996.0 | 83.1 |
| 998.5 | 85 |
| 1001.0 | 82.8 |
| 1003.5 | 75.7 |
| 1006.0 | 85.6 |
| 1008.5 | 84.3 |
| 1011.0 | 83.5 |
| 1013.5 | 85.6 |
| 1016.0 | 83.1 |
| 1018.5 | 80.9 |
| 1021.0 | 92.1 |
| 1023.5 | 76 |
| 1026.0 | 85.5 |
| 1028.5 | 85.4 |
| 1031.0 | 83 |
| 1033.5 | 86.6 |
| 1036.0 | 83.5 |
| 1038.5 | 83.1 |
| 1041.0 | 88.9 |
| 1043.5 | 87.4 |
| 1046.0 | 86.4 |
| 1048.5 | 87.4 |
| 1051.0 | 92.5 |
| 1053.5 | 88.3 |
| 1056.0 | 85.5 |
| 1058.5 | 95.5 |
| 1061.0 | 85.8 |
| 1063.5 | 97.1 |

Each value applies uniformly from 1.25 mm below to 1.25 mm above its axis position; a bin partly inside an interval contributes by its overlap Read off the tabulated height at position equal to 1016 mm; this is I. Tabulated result 83.1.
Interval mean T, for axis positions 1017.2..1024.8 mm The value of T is 83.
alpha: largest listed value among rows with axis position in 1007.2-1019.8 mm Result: 85.6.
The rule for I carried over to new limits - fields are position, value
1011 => 83.5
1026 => 85.5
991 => 84.9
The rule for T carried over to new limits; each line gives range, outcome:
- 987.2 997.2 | 81.2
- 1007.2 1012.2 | 83.9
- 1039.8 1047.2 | 87.6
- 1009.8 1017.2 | 84.1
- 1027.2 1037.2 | 84.6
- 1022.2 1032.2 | 82.5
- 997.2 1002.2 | 83.9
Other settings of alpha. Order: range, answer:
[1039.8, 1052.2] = 92.5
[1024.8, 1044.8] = 88.9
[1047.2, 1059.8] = 95.5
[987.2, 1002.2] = 85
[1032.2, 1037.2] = 86.6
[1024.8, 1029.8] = 85.5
